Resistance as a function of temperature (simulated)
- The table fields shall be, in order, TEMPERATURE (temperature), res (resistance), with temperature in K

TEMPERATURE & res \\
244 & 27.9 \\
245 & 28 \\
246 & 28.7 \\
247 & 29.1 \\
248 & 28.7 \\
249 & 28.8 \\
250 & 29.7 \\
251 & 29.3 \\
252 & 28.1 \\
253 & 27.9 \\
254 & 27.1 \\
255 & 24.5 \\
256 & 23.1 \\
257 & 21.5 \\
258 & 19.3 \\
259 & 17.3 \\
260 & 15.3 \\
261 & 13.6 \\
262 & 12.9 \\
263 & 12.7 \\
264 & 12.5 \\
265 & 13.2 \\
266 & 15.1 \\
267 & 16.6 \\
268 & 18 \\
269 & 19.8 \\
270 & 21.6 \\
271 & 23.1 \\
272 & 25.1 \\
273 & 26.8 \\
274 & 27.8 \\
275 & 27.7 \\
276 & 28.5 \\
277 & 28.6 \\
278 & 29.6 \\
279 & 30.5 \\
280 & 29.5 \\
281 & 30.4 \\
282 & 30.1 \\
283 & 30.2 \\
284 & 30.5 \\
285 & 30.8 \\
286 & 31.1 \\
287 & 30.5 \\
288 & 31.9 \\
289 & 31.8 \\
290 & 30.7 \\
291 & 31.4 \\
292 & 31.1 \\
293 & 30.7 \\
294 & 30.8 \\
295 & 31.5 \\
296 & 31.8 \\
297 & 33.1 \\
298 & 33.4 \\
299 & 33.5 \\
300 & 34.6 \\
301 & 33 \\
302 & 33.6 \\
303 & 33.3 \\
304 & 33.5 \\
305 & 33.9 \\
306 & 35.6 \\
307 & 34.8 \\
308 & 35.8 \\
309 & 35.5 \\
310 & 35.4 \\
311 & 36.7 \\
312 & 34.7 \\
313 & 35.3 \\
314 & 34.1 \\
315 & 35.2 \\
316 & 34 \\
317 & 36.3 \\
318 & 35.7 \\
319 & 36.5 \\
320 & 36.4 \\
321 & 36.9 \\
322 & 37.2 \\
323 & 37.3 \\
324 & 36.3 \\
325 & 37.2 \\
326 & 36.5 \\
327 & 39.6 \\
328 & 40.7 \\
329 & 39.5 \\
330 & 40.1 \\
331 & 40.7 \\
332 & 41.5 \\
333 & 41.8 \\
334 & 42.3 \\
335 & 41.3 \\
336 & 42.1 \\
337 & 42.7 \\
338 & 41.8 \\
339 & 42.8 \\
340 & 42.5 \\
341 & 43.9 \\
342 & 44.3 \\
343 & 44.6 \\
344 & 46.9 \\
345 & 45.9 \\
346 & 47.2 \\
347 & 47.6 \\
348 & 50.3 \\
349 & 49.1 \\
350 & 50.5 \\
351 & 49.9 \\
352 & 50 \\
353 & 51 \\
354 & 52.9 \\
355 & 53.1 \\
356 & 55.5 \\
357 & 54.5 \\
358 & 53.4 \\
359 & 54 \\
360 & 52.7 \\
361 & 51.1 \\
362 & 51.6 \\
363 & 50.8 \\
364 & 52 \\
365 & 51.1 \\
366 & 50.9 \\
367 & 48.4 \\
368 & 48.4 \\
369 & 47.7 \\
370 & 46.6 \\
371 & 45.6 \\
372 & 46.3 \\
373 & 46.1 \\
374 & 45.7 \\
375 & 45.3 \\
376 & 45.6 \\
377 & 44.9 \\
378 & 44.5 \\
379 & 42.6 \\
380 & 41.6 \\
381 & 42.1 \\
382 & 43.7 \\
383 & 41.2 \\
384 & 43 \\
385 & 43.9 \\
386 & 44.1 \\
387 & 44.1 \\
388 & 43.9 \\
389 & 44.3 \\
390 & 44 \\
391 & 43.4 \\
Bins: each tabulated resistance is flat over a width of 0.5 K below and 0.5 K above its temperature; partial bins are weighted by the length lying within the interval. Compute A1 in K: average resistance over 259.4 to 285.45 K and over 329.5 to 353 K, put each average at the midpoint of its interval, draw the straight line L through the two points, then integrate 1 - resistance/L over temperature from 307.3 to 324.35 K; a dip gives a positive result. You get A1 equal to 0.45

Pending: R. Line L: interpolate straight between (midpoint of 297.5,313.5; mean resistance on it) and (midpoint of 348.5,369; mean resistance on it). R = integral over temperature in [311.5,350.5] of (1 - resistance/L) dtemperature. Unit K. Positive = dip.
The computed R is 1.8 K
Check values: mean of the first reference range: 34.5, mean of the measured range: 40.8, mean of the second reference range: 51.5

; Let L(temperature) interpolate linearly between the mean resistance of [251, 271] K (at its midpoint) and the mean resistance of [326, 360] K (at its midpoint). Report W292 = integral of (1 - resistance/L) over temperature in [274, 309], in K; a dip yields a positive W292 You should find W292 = -3.1 K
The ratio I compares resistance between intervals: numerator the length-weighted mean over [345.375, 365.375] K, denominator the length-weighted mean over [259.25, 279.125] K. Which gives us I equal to 2.5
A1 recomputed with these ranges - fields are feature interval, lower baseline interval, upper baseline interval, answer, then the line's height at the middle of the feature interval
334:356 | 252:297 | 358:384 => -2.9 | 41.3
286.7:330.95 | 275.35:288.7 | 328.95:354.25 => 2.5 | 36.9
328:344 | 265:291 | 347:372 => 0.6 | 43.8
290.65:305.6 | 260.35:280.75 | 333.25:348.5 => -1.0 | 30.6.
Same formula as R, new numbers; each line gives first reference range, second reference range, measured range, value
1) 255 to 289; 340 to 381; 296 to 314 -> -0.8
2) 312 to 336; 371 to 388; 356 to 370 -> -3.0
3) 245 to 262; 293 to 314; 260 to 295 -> 4.6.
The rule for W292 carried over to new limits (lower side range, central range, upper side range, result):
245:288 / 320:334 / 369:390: -1.5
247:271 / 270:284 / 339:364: -0.8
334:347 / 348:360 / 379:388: -2.3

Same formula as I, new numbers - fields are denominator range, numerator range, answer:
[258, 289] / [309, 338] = 1.60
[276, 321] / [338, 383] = 1.46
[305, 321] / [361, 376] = 1.36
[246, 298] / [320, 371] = 1.78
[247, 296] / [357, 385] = 1.86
